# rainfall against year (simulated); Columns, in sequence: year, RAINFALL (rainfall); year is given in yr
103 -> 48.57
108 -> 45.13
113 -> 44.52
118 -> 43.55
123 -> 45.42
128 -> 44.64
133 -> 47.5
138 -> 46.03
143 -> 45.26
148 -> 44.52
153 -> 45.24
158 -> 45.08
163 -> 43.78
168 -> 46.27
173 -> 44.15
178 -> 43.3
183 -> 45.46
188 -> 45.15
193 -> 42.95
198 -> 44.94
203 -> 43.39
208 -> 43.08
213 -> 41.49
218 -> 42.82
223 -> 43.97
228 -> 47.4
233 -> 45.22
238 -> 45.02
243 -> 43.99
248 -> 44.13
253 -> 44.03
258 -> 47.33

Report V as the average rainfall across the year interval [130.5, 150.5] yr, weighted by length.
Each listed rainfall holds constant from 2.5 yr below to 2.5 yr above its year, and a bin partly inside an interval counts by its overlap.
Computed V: 45.8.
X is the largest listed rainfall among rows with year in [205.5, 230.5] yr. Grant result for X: 47.4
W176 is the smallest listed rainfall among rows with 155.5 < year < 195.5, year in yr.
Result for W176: 42.95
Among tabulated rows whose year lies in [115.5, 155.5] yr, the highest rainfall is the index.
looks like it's 47.5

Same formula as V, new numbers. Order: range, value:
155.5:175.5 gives 44.8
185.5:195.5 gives 44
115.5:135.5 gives 45.3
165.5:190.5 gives 44.9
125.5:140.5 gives 46.1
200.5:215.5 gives 42.7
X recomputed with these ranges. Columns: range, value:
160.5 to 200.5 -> 46.27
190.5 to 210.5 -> 44.94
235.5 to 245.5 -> 45.02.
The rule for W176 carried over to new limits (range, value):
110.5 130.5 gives 43.55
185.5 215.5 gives 41.49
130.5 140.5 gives 46.03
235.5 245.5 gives 43.99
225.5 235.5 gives 45.22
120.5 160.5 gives 44.52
